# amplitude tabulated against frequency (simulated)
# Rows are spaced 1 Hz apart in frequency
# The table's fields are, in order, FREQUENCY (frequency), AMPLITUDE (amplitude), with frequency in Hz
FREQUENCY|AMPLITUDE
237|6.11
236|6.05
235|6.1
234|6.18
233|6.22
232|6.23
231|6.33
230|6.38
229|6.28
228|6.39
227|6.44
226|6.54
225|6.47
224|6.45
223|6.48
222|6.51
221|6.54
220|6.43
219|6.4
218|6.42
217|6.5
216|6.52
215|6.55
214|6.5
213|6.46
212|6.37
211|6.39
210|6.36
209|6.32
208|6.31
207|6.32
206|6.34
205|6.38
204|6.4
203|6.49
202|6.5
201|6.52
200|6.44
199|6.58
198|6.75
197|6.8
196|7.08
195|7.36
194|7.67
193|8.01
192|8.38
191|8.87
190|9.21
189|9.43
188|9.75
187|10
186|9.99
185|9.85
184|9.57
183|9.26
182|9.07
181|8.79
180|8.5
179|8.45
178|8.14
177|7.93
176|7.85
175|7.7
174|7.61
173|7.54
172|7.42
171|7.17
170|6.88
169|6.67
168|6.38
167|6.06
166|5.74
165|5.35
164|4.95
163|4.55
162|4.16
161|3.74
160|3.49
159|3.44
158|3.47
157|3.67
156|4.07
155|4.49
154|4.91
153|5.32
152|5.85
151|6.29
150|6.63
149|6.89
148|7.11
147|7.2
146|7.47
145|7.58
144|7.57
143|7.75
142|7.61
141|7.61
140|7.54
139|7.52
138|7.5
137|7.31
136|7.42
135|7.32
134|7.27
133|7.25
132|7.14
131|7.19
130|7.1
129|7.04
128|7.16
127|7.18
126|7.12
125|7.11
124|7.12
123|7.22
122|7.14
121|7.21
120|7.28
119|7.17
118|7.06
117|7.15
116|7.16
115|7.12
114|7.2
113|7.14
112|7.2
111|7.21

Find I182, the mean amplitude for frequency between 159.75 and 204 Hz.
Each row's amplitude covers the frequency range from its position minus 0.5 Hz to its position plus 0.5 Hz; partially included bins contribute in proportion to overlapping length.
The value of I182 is 7.39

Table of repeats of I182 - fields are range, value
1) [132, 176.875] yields 6.33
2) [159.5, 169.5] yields 5.11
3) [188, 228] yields 6.86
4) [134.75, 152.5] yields 7.23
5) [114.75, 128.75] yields 7.16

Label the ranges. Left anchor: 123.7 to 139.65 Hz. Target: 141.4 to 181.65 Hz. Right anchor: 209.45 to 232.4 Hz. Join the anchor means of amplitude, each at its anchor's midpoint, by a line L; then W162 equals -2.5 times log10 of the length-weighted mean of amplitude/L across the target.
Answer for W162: 0.10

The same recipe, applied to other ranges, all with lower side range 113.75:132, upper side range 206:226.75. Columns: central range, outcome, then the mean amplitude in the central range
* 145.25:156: 0.13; 6.15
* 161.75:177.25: 0.05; 6.51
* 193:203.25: -0.05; 6.89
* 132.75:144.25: -0.07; 7.48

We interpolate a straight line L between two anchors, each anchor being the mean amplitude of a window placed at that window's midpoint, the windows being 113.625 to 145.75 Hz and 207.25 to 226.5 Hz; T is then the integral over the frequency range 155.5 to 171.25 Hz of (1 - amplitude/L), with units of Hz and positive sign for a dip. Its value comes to 4.5 Hz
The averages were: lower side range 7.29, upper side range 6.45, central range 4.95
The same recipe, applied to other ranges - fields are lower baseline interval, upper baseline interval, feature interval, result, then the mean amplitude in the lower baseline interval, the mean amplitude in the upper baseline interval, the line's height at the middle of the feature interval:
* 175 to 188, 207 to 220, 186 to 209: 0.8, 8.93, 6.42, 7.68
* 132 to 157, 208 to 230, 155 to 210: -3.1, 6.76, 6.44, 6.59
